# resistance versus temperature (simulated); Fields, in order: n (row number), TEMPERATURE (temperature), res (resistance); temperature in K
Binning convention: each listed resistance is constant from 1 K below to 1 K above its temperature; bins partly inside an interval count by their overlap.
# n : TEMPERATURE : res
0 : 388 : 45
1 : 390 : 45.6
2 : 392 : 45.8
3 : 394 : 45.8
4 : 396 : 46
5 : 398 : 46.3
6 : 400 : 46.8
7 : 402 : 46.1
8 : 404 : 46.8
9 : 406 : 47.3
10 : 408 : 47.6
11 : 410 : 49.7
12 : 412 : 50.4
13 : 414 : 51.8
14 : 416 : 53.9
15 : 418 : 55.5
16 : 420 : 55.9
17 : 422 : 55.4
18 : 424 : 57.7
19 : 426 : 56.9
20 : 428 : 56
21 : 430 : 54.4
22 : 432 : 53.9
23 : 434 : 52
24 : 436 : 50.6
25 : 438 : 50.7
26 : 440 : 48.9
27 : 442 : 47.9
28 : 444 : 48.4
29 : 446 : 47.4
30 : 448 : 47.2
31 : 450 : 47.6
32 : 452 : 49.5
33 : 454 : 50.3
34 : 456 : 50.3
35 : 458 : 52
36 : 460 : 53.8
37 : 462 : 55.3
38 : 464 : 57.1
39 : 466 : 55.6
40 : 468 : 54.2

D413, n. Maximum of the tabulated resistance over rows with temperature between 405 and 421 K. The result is 55.9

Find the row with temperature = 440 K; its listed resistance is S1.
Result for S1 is 48.9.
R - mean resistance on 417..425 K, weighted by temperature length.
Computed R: 56.1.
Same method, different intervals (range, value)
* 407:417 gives 50.7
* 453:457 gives 50.3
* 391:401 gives 46.1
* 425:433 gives 55.3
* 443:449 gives 47.7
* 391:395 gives 45.8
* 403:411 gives 47.9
